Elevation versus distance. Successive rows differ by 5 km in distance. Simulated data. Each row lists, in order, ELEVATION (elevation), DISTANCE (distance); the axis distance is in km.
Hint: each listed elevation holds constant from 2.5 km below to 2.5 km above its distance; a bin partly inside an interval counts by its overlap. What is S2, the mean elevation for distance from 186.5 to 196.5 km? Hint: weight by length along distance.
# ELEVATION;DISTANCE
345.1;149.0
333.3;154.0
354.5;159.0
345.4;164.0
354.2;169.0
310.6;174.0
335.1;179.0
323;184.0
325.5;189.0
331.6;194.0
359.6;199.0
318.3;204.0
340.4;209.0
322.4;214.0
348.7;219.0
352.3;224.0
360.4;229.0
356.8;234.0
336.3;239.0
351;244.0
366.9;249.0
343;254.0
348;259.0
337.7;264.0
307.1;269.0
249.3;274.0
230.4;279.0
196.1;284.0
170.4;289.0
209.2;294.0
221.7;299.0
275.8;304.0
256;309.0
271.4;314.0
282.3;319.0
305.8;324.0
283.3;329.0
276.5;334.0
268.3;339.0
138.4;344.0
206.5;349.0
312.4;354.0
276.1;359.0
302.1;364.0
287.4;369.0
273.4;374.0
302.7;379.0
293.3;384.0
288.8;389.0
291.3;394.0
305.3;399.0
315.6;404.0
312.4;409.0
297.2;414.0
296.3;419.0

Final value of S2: 329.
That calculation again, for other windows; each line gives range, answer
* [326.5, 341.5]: 276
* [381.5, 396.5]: 291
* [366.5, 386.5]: 289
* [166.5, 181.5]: 333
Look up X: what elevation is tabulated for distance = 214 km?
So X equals 322.4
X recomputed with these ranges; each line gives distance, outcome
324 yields 305.8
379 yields 302.7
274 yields 249.3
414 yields 297.2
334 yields 276.5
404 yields 315.6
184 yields 323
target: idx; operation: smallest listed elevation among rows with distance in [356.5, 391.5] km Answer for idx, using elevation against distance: 273.4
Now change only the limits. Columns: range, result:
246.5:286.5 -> 196.1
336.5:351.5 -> 138.4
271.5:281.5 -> 230.4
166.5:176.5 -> 310.6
